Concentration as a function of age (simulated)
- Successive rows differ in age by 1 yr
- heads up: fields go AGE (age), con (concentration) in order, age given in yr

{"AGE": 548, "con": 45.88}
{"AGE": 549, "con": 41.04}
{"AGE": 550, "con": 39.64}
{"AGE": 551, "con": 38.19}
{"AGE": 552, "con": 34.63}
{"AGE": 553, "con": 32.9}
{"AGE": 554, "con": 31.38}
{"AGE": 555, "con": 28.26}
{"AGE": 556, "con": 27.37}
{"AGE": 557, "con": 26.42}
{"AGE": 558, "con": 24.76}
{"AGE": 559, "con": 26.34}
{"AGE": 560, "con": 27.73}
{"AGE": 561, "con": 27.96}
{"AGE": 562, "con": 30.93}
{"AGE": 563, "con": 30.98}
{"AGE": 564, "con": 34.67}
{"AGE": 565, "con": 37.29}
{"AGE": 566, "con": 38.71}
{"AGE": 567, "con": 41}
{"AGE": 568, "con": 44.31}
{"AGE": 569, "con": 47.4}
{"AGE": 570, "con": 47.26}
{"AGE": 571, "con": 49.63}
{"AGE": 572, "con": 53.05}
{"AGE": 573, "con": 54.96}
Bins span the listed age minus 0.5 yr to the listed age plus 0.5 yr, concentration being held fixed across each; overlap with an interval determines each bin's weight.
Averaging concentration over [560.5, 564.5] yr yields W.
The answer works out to 31.1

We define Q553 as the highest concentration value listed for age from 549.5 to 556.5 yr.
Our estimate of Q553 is 39.64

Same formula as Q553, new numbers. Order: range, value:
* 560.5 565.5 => 37.29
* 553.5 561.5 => 31.38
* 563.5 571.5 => 49.63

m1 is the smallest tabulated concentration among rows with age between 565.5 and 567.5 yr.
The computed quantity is 38.71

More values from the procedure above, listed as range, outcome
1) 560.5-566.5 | 27.96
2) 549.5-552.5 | 34.63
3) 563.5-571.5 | 34.67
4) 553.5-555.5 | 28.26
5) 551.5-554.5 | 31.38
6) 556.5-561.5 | 24.76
